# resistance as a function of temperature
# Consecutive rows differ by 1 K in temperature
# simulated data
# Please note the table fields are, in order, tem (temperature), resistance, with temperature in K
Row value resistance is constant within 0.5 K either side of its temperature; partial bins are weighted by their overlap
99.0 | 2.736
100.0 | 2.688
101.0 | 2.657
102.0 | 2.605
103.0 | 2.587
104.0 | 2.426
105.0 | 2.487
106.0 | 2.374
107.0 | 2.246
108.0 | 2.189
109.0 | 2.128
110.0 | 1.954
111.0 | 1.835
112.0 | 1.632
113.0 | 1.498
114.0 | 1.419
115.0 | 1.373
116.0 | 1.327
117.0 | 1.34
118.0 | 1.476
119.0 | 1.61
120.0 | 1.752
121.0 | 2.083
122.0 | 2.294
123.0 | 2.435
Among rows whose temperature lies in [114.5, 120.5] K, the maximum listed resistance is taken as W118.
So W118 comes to 1.752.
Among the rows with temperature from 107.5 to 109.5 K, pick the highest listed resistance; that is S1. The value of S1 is 2.189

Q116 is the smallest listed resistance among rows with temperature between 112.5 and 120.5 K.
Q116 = 1.327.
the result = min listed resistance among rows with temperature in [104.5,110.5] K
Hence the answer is 1.954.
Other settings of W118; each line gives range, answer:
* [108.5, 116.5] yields 2.128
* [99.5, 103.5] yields 2.688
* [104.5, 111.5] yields 2.487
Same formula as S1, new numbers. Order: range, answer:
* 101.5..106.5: 2.605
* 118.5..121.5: 2.083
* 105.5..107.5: 2.374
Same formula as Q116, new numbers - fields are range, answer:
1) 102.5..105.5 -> 2.426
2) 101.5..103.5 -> 2.587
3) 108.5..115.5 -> 1.373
